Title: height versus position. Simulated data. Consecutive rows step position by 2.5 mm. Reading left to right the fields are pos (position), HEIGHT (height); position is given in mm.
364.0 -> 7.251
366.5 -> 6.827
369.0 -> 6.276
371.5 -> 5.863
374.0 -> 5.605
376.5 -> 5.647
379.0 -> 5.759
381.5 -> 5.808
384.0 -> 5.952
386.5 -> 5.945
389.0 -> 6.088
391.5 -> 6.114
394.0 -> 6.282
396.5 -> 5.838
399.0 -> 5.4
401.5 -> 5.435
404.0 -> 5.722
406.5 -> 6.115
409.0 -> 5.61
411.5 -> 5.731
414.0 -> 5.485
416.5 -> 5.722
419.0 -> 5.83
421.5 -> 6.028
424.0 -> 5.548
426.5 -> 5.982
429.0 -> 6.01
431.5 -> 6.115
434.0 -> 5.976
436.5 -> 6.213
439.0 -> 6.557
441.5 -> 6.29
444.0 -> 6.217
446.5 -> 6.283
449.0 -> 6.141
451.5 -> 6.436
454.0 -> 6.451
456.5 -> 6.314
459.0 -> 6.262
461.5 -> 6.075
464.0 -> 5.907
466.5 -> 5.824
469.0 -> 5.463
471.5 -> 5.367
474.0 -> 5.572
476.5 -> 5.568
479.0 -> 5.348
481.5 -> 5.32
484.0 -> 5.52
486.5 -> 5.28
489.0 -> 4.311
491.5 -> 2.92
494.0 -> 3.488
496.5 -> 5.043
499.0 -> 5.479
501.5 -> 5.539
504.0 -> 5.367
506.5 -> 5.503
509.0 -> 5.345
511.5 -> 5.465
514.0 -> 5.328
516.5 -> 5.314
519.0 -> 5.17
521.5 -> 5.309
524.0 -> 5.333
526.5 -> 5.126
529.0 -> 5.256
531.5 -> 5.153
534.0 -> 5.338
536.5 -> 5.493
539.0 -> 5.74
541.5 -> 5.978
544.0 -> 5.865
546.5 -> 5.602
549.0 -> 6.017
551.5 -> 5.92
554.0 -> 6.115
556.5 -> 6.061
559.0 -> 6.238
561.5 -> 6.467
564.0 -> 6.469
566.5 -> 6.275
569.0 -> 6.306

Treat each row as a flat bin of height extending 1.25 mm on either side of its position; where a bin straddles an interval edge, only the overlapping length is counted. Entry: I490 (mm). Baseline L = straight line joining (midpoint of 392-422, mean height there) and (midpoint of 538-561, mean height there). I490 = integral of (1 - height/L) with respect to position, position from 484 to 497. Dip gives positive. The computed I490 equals 3.5 mm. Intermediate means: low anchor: 5.77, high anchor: 5.97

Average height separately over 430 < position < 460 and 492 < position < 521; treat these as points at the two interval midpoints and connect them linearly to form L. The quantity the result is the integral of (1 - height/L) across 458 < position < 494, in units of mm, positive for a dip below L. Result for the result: 2.81 mm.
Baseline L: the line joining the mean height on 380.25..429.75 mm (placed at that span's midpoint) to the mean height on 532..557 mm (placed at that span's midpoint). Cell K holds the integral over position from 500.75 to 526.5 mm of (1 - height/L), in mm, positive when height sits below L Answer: 1.97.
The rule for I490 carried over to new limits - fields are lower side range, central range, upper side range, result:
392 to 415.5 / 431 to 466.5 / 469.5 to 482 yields -4.23 mm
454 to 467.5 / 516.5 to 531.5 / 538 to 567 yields 2.07 mm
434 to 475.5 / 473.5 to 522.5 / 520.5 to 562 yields 6.53 mm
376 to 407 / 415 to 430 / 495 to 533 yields -0.34 mm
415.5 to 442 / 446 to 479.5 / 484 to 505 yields -3.64 mm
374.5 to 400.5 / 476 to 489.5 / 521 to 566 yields 1.28 mm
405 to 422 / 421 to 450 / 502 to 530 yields -2.23 mm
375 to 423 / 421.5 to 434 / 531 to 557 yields -0.28 mm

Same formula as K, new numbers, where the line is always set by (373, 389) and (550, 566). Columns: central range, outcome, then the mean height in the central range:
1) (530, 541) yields 1.2 mm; 5.46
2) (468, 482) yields 1.3 mm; 5.45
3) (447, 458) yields -0.7 mm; 6.33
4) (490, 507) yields 3.8 mm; 4.72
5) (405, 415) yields 0.2 mm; 5.74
